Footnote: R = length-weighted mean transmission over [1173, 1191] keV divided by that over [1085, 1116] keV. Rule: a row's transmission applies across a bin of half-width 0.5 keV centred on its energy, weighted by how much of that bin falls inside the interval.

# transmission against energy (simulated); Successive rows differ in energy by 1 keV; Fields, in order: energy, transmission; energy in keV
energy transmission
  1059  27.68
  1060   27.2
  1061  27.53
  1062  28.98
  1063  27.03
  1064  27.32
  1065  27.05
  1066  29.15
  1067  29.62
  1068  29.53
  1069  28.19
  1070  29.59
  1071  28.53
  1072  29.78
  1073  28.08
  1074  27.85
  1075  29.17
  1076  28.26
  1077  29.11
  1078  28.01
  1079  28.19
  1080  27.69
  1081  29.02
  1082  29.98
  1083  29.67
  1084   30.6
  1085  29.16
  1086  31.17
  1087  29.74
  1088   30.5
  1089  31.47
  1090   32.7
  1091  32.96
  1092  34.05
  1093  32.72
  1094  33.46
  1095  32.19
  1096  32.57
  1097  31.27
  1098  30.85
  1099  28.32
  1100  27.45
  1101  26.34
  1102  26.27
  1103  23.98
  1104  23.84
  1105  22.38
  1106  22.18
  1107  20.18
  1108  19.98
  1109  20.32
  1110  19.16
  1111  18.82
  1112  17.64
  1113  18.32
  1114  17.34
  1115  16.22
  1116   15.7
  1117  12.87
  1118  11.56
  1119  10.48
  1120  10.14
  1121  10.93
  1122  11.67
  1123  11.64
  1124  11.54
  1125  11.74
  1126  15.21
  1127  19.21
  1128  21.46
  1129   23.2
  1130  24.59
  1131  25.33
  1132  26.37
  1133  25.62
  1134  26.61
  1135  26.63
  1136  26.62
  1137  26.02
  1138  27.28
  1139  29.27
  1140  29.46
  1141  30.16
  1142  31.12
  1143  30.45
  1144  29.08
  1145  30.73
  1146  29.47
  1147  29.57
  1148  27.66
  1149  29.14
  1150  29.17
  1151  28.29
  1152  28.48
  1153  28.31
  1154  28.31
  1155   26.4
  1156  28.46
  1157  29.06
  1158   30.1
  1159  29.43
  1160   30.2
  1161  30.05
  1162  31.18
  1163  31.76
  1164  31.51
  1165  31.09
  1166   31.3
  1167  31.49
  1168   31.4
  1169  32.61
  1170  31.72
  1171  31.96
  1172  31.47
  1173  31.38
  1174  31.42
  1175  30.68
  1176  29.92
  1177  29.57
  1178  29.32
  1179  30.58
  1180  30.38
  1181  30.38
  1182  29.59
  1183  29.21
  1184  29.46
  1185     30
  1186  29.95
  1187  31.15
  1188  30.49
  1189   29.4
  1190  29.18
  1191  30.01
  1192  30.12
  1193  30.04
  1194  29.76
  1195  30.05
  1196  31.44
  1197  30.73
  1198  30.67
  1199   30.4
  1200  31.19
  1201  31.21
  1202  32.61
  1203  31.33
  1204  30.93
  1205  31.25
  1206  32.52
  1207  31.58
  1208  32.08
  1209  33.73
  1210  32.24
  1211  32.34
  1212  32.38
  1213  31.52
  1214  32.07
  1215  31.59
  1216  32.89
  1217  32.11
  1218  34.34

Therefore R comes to 1.16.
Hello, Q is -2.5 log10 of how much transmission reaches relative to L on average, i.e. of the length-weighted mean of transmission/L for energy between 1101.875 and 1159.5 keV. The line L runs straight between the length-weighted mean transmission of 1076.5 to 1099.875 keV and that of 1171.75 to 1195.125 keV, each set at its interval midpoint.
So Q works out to 0.31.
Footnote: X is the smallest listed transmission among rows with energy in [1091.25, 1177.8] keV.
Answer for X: 10.14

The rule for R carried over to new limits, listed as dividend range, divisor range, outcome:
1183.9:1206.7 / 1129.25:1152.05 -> 1.09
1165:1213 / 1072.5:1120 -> 1.21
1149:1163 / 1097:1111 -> 1.21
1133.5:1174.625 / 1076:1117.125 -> 1.13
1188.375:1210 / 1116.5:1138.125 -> 1.65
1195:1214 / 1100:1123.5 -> 1.76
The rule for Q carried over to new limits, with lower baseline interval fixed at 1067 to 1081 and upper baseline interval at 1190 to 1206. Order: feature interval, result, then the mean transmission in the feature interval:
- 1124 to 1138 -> 0.29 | 22.7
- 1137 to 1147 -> 0.01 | 29.5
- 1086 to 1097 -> -0.11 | 32.1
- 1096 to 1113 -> 0.22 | 23.8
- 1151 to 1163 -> 0.03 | 29.2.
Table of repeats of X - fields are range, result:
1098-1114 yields 17.34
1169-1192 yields 29.18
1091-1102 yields 26.27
